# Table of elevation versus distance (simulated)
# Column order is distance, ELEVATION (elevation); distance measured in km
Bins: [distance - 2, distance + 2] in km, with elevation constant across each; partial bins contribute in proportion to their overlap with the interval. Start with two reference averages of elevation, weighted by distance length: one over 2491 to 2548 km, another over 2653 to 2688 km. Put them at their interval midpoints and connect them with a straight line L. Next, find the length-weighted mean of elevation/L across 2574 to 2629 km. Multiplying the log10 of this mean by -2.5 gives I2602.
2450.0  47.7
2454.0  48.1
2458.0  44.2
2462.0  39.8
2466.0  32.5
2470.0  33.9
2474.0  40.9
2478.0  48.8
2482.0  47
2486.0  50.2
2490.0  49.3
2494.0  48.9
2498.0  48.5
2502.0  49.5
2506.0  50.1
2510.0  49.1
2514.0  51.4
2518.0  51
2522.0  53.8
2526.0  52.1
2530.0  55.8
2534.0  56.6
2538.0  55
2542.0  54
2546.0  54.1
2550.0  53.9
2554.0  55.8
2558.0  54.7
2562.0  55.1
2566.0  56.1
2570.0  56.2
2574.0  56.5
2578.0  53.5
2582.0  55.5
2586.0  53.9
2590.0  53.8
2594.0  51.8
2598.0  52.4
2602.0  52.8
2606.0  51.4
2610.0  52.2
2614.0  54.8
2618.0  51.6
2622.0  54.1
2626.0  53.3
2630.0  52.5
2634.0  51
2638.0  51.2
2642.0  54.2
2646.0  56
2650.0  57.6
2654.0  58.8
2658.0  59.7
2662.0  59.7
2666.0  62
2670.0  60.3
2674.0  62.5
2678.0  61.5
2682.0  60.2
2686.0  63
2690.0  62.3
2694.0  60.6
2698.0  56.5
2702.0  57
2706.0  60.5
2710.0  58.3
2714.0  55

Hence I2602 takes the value 0.07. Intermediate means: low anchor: 52.1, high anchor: 60.9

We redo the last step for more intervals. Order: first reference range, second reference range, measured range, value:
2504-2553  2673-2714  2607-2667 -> 0.05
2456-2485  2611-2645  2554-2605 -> -0.11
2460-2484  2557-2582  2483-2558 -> -0.09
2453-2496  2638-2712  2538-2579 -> -0.10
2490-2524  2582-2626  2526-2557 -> -0.07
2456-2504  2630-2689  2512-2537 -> -0.12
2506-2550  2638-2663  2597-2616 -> 0.06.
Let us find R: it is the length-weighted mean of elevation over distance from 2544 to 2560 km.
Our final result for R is 54.6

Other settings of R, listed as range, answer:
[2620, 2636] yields 52.7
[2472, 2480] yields 44.8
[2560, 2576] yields 56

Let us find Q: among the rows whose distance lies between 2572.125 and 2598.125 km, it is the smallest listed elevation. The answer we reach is 51.8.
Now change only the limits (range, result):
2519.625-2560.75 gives 52.1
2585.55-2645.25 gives 51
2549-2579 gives 53.5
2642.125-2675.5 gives 56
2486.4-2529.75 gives 48.5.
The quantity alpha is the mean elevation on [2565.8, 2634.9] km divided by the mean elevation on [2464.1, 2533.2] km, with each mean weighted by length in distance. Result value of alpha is 1.11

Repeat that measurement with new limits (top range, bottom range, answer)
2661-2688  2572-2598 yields 1.14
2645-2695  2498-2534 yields 1.17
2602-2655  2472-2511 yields 1.11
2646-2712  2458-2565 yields 1.21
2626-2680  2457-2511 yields 1.27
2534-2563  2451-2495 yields 1.25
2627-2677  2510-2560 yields 1.06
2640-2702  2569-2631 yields 1.11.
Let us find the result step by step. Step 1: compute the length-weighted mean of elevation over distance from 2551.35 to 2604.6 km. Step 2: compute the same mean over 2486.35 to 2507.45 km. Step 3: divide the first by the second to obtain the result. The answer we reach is 1.1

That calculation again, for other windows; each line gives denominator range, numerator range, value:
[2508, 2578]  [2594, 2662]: 1.00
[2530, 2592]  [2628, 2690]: 1.06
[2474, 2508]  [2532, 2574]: 1.14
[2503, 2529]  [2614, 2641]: 1.02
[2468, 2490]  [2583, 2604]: 1.19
